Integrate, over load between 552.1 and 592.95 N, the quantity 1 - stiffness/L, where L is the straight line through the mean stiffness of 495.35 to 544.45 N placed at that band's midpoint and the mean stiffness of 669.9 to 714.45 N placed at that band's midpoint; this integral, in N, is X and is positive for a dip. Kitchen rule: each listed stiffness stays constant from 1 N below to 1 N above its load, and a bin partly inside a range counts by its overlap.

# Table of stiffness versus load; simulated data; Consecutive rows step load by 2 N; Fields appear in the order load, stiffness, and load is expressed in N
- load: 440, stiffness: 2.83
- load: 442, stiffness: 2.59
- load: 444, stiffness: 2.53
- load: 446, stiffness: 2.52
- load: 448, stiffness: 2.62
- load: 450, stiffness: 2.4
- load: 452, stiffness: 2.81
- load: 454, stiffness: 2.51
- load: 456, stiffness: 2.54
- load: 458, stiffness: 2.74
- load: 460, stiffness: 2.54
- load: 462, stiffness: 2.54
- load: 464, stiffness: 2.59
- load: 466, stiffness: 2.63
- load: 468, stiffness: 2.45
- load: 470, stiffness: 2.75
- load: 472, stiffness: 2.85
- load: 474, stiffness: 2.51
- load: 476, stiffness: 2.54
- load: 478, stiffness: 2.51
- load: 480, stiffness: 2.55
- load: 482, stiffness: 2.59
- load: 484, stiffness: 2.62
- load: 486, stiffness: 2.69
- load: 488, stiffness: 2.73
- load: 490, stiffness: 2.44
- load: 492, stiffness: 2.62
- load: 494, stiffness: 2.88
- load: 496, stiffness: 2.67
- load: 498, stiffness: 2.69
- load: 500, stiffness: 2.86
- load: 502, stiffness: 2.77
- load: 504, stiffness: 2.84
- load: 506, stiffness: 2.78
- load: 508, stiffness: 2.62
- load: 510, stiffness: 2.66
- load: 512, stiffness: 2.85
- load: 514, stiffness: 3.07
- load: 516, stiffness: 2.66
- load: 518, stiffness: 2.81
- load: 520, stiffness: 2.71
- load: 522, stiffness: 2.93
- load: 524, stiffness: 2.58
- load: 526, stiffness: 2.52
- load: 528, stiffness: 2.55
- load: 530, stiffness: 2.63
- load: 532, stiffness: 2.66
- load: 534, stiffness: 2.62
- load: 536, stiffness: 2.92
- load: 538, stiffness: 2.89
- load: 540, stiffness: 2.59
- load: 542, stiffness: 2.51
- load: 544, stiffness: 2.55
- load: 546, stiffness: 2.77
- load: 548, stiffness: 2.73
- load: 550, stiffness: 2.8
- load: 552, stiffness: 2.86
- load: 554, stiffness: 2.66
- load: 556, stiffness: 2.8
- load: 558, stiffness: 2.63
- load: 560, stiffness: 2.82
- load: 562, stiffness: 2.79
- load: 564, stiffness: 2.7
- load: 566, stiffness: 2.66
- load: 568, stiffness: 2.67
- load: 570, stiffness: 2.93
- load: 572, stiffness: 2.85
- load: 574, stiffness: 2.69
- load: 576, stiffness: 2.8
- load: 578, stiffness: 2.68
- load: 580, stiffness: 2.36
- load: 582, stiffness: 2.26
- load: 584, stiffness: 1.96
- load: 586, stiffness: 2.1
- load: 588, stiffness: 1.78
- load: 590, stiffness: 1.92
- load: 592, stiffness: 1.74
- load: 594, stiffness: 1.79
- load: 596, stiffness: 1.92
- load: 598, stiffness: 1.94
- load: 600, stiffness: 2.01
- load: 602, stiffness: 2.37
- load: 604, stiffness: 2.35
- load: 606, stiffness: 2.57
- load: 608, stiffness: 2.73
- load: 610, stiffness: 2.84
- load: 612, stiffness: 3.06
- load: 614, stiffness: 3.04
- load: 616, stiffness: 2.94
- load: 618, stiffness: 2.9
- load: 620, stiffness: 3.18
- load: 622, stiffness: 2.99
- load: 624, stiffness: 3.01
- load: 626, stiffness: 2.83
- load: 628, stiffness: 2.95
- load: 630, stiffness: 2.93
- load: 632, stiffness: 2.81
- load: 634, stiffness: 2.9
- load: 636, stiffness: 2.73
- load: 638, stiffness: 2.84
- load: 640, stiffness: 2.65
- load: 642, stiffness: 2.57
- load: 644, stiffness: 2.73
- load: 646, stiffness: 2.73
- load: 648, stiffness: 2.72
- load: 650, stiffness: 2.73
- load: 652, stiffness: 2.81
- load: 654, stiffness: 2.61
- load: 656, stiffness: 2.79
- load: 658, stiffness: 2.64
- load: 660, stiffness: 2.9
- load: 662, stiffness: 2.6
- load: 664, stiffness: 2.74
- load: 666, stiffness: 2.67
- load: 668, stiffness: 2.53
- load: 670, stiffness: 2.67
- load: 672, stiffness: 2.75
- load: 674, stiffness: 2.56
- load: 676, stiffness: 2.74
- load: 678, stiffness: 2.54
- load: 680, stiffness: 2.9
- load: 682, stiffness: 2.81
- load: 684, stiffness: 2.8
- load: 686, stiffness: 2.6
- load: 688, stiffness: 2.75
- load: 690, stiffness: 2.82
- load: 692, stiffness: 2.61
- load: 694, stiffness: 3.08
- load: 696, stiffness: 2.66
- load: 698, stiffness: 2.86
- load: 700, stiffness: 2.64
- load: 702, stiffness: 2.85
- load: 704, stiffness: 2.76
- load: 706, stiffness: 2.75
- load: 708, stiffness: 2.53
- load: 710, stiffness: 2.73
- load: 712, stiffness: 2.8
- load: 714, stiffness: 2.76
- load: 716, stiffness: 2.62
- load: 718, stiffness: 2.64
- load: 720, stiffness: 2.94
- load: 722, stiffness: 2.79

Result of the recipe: 3.4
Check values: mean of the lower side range 2.72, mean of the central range 2.5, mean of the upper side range 2.74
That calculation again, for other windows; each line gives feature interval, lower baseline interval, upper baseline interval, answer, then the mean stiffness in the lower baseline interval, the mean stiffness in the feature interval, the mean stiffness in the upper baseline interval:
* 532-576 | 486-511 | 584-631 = -2.2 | 2.71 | 2.73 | 2.51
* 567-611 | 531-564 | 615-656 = 7.0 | 2.72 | 2.33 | 2.83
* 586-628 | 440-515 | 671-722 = 3.2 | 2.65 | 2.5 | 2.74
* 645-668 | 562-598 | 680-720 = -1.0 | 2.34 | 2.71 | 2.75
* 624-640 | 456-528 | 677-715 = -0.7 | 2.68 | 2.85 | 2.75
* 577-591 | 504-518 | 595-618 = 2.4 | 2.78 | 2.15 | 2.54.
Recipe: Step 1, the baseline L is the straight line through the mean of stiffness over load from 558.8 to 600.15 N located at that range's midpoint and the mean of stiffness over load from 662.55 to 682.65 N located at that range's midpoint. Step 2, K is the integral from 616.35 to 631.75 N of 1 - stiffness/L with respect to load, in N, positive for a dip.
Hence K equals -2.7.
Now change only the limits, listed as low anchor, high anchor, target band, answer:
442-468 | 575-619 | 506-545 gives -3.7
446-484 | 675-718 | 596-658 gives -0.7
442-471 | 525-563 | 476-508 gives -0.5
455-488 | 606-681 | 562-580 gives -0.1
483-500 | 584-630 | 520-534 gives -0.1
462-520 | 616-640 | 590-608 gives 4.7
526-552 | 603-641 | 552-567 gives 0.0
